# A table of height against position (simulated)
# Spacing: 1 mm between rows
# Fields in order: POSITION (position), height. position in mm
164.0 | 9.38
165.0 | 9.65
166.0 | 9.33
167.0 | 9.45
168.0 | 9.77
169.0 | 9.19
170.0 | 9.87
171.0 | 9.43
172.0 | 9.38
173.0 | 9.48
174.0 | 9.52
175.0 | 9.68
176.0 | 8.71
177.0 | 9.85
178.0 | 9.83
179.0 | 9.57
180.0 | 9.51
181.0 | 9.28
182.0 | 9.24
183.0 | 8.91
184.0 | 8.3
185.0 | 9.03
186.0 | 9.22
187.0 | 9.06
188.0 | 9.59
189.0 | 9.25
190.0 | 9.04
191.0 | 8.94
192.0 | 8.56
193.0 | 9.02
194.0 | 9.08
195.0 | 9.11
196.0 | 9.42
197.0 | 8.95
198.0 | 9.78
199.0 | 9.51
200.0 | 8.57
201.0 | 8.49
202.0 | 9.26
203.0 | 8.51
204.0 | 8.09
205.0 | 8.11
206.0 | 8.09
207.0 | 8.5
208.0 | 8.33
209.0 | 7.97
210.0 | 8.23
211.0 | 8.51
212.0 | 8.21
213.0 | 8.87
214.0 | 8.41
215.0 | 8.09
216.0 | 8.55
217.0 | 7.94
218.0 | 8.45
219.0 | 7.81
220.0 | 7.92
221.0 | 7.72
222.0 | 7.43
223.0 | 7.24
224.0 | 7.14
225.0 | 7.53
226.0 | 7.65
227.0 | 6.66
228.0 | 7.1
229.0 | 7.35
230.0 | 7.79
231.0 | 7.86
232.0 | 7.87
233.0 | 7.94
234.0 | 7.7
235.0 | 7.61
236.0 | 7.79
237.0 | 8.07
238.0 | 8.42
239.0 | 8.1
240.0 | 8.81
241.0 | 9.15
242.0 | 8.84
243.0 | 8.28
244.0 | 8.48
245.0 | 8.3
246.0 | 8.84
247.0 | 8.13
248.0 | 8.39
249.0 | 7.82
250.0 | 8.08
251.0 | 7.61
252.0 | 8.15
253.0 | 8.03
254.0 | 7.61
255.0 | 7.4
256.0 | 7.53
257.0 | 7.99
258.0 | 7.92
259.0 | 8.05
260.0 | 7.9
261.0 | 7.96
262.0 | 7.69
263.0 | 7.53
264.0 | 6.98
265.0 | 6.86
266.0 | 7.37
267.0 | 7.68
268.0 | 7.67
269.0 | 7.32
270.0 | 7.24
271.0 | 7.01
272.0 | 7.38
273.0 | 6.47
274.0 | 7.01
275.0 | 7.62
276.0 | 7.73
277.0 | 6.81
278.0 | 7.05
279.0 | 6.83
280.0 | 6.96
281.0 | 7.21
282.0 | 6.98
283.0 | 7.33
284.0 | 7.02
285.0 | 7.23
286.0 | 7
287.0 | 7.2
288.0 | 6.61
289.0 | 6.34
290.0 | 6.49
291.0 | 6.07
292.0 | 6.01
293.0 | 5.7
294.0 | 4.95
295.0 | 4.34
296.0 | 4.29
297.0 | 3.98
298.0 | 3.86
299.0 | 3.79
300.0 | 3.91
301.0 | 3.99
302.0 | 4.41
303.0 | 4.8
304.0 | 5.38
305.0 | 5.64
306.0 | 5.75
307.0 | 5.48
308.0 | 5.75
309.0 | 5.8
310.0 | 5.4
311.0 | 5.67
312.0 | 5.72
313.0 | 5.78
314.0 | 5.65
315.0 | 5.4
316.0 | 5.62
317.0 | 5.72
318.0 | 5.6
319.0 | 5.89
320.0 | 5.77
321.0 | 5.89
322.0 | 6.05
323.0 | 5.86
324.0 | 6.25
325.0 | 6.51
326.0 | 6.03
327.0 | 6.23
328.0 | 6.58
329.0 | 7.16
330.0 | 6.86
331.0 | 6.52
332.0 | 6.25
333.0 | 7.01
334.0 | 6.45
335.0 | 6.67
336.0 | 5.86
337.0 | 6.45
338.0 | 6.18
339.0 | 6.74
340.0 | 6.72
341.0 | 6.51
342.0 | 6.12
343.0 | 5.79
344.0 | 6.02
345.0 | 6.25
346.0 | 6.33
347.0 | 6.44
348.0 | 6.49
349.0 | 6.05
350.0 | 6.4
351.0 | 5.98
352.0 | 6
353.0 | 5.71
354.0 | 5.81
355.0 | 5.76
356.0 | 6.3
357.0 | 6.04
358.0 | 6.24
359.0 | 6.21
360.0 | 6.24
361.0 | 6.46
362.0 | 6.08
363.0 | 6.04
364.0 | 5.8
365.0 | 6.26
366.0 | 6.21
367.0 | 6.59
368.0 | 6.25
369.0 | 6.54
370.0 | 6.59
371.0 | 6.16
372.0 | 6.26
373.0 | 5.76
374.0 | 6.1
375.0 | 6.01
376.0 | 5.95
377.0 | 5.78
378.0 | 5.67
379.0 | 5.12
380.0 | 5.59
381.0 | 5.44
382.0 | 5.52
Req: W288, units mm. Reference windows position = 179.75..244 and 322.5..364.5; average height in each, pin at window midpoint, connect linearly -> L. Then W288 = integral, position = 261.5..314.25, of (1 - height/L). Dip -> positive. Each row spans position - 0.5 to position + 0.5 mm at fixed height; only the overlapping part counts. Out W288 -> 7.3 mm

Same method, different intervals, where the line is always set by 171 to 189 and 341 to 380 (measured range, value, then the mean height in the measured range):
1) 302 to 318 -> 3.33 mm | 5.54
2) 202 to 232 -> 2.42 mm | 7.95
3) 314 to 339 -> 1.84 mm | 6.2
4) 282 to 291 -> 0.67 mm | 6.86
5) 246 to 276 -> 0.94 mm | 7.62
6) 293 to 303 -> 4.07 mm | 4.28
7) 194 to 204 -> -0.05 mm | 9.02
